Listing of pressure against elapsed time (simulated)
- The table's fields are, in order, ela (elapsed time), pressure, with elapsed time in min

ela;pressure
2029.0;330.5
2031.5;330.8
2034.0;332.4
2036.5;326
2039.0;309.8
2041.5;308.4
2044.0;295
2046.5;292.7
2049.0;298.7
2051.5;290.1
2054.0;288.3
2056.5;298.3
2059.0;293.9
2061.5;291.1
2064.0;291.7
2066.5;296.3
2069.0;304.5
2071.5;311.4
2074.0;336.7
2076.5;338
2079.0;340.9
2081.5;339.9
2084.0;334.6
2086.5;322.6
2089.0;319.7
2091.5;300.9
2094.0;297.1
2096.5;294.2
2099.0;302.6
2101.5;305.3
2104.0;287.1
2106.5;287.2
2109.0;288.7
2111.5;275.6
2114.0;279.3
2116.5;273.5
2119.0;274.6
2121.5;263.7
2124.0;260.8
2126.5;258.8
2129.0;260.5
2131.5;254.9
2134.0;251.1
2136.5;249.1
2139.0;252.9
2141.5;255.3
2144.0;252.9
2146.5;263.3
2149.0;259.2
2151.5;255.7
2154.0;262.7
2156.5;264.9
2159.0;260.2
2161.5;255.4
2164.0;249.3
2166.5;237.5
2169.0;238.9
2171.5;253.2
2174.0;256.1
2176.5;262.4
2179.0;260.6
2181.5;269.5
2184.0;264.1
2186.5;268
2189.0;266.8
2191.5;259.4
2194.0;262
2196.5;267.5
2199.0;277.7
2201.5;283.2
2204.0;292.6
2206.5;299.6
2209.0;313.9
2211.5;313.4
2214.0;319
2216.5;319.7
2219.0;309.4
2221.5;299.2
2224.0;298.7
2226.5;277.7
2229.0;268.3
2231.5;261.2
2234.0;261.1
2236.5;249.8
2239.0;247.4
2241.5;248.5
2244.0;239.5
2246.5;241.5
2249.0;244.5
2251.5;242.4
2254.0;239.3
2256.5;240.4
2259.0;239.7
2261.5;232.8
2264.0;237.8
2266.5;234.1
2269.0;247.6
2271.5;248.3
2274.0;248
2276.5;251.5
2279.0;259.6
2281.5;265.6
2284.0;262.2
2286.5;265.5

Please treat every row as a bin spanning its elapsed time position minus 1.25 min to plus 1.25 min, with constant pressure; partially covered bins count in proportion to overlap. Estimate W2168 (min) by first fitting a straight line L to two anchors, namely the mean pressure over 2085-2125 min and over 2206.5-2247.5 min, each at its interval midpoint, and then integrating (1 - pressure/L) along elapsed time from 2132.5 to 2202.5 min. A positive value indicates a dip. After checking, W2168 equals 6.33 min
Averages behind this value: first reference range 290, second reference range 280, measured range 259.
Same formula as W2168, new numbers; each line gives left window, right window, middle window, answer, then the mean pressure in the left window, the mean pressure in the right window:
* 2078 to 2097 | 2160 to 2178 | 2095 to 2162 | 3.7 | 319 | 251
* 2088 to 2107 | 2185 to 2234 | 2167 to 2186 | 2.1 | 299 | 286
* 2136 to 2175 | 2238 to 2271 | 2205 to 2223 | -4.6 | 254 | 241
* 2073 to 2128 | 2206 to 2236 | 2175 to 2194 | 2.0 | 299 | 294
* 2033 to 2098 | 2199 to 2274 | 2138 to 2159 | 2.2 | 310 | 267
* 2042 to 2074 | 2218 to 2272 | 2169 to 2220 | -2.6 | 298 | 255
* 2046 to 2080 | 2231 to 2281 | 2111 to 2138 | 2.2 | 305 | 246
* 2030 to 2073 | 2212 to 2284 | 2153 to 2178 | 2.2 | 304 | 260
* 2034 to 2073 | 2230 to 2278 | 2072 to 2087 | -2.1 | 301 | 245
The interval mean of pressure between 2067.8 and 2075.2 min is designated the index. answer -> 317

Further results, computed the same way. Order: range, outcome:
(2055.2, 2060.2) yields 296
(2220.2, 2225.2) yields 299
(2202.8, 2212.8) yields 305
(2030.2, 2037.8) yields 330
